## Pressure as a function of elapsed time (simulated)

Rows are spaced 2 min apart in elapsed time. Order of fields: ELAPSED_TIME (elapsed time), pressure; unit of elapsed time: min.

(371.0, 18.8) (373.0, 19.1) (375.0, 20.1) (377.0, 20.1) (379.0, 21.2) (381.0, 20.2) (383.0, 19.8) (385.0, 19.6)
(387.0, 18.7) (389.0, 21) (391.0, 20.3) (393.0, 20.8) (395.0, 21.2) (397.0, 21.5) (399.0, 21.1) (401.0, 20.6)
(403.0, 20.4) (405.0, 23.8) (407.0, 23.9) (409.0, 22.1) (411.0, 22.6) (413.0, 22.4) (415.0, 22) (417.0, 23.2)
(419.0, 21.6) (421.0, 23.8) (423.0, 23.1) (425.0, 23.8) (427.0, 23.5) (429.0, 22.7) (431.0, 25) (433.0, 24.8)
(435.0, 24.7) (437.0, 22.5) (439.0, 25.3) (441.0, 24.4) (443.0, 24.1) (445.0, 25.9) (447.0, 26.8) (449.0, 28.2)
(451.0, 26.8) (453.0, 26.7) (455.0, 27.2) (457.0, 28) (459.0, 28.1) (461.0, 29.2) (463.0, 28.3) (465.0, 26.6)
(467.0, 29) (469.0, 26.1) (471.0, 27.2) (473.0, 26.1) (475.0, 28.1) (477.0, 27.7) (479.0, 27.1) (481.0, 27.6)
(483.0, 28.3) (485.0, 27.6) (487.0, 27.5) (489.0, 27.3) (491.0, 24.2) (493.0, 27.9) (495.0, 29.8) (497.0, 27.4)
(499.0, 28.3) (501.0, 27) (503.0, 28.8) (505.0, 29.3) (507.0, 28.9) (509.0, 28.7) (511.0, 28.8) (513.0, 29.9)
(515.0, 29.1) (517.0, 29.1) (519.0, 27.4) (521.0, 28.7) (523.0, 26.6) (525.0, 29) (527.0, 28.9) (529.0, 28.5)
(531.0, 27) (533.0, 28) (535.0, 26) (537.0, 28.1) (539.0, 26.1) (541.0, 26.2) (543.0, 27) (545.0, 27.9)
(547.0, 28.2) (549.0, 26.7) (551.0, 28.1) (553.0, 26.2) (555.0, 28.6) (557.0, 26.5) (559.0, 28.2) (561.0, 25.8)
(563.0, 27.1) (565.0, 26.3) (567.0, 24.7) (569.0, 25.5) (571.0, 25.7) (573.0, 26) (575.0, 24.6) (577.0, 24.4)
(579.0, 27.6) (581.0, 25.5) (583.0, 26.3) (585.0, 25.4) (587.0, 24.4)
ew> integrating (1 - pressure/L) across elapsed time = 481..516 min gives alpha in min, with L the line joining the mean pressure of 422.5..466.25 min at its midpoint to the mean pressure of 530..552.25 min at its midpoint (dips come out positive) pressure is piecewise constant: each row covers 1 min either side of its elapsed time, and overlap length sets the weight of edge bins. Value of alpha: -2.1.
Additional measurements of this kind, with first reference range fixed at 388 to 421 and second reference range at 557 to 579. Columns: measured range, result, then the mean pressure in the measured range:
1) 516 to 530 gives -2.0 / 28.3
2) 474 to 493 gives -2.8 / 27.3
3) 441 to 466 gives -4.3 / 27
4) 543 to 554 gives -0.8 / 27.4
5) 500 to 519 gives -3.3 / 28.8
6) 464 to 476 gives -1.9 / 27.2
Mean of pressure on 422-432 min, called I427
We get 23.6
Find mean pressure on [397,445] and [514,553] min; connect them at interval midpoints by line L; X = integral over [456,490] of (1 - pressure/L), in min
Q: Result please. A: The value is -3.3 min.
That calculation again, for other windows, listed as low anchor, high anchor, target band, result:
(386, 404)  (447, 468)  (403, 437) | 0.4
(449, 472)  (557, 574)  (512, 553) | -1.8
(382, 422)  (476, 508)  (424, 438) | -0.2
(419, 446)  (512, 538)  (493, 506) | -0.7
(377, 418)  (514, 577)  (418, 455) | -3.0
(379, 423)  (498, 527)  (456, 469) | -1.4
